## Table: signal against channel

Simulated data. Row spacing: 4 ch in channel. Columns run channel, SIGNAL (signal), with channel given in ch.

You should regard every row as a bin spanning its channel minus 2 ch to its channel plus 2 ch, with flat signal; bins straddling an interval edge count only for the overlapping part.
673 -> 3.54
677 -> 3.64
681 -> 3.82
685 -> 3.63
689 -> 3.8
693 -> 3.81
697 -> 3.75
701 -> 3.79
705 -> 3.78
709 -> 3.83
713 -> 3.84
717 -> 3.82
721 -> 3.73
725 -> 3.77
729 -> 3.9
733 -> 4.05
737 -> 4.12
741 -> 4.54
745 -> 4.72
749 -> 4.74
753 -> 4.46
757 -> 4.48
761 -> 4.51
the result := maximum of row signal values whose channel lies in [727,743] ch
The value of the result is 4.54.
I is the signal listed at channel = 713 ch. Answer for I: 3.84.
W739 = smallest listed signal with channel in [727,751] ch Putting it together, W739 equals 3.9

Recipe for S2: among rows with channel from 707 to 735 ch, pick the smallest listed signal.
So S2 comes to 3.73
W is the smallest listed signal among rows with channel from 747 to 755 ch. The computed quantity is 4.46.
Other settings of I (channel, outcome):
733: 4.05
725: 3.77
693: 3.81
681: 3.82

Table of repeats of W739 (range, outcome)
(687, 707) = 3.75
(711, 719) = 3.82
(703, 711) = 3.78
